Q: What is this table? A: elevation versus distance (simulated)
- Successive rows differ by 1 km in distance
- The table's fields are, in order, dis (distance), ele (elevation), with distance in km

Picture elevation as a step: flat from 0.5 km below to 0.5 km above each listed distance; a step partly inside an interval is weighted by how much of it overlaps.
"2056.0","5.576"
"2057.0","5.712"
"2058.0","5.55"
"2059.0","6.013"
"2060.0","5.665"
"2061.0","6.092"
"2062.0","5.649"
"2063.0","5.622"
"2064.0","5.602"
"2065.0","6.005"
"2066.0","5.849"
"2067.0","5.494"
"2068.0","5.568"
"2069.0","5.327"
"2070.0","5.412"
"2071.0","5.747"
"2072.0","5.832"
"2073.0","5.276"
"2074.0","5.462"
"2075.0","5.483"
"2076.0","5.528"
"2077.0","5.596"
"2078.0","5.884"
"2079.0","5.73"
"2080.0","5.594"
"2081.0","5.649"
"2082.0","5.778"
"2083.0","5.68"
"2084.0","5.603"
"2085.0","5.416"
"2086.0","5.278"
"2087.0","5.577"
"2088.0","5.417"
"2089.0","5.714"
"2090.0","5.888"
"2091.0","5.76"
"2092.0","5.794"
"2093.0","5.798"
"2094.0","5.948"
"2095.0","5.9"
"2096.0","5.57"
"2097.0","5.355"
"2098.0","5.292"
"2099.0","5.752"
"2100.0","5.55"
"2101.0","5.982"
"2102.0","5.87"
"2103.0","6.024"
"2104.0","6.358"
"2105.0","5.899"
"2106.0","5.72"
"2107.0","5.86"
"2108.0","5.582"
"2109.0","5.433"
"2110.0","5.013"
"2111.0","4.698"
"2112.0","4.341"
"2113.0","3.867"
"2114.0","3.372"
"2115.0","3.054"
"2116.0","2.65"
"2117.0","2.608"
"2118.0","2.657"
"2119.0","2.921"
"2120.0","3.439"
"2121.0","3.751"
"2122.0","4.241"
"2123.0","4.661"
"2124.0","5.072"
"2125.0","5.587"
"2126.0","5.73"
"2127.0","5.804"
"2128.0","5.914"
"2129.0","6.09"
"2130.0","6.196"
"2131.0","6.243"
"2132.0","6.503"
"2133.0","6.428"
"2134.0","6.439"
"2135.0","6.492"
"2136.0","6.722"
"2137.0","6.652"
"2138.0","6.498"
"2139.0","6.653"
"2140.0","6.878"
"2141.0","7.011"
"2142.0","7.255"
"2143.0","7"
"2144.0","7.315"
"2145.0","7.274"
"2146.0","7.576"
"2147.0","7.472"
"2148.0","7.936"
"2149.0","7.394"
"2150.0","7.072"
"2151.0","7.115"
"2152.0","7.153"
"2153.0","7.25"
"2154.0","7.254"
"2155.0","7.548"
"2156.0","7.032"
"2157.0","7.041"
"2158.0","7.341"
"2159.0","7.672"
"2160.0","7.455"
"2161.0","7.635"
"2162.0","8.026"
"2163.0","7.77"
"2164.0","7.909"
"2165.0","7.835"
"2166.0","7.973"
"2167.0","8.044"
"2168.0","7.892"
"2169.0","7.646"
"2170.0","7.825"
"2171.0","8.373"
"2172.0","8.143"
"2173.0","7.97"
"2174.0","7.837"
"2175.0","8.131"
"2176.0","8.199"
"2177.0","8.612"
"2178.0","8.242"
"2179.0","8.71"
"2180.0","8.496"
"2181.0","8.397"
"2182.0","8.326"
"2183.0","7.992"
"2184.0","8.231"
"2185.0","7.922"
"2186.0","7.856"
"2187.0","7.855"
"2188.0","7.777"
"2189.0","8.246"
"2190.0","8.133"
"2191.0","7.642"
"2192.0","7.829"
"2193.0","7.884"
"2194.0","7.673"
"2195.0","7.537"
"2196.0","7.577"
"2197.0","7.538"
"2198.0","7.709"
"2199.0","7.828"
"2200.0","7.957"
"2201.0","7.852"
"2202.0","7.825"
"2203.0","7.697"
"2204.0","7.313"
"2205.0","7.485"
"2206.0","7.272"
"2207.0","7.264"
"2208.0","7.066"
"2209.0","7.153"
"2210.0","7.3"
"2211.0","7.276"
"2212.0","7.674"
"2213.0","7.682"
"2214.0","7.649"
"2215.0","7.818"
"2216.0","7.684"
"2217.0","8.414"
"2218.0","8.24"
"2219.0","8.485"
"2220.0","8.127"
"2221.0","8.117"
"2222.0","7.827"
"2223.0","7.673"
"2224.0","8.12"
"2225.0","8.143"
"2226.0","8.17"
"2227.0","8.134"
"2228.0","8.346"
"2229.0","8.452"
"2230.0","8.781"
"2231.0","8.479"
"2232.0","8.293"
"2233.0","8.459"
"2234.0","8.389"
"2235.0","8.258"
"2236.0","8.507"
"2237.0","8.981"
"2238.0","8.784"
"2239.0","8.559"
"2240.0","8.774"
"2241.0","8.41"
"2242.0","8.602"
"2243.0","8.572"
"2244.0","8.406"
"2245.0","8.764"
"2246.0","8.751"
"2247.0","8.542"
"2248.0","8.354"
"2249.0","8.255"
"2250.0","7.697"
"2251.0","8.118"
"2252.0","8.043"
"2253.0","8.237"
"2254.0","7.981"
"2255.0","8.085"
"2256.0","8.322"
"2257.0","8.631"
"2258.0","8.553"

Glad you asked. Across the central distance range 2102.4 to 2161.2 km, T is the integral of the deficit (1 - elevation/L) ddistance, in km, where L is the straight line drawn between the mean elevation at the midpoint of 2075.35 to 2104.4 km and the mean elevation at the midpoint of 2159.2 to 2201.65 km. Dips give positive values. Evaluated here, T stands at 7.27 km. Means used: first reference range 5.7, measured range 5.95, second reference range 7.96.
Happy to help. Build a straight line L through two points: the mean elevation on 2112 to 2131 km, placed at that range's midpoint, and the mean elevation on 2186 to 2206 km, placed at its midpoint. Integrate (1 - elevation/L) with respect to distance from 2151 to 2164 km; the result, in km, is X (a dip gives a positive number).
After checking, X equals -3.1 km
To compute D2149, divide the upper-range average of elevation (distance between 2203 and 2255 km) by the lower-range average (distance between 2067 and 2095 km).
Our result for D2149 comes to 1.44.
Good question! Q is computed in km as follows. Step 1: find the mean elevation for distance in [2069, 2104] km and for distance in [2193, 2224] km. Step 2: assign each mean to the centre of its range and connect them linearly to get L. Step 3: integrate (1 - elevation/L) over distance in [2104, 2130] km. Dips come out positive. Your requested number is 6.50 km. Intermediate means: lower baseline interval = 5.66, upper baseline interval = 7.7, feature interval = 4.62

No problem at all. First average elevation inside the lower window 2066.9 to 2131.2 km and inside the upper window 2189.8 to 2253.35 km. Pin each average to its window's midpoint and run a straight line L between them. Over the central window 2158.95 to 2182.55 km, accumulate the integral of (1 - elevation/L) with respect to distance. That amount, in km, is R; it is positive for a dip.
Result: -4.02 km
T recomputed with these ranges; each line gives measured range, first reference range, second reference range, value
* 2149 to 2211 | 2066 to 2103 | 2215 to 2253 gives -3.43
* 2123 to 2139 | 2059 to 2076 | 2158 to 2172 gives 2.16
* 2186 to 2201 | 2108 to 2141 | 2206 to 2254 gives -1.48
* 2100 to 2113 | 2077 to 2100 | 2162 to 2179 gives 1.40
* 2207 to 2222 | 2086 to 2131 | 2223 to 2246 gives 0.35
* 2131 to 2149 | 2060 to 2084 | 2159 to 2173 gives 0.81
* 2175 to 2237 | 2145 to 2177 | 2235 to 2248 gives 1.69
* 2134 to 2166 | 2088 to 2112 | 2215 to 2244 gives -2.73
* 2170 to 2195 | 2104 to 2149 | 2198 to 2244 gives -3.74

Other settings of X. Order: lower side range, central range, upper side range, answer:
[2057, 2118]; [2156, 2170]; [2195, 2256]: -1.7 km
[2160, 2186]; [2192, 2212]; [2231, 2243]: 1.8 km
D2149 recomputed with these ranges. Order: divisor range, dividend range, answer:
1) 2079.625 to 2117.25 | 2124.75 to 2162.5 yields 1.31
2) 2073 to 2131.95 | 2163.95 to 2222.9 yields 1.51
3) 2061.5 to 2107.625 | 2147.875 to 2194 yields 1.38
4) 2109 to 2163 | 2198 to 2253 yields 1.34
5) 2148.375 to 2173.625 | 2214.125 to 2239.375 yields 1.09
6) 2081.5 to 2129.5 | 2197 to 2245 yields 1.57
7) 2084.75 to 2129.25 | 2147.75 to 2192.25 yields 1.55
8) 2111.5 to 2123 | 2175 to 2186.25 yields 2.43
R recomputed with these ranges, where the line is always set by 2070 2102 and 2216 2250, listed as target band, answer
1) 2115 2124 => 4.1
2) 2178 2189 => -1.0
